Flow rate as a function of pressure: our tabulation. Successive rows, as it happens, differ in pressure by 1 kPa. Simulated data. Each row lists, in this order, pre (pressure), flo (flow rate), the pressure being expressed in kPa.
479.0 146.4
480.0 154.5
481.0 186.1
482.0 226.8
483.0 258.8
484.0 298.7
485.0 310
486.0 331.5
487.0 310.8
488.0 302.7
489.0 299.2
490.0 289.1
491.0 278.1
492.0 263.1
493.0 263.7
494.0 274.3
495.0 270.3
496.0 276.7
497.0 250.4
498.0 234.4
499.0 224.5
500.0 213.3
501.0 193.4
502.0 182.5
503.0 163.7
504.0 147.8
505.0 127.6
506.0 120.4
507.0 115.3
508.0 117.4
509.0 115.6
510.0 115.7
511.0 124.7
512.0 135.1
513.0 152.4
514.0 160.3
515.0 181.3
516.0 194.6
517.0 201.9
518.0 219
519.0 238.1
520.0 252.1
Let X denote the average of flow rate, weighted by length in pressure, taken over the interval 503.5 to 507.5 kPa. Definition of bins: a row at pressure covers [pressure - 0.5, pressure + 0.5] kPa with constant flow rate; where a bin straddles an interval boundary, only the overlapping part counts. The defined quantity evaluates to 128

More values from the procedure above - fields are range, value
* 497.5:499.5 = 229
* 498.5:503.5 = 195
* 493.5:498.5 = 261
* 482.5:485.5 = 289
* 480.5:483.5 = 224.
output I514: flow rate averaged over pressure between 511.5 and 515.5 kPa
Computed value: 157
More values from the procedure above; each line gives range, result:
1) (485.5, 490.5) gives 307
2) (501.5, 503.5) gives 173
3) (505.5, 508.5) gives 118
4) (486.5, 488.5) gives 307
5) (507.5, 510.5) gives 116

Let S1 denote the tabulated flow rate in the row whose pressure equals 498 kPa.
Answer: 234.4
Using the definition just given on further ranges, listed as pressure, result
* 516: 194.6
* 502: 182.5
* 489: 299.2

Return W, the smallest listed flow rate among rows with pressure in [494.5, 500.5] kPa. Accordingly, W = 213.3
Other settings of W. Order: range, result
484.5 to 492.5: 263.1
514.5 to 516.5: 181.3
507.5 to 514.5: 115.6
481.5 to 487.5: 226.8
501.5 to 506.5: 120.4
